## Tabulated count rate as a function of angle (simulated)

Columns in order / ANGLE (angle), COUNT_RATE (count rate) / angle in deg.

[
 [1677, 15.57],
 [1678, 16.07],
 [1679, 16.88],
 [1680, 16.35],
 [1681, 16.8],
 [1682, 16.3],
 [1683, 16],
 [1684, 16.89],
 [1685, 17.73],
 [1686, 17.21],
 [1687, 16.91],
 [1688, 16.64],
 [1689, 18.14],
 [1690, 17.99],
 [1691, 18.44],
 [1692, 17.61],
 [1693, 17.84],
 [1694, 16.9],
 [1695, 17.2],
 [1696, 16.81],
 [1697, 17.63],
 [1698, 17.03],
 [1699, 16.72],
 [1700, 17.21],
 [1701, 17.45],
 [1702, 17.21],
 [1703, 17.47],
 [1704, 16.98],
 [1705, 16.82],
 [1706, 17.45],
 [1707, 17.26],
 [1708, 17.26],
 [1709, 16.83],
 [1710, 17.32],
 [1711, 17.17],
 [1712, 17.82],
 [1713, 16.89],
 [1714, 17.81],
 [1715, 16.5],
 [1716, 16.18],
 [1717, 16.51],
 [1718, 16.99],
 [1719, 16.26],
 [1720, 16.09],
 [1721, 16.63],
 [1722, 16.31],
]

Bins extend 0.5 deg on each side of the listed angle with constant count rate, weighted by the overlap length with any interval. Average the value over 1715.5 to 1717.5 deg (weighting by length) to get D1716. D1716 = 16.3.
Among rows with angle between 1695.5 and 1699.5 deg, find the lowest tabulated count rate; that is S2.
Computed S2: 16.72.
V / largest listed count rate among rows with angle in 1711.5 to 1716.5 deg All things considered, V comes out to 17.82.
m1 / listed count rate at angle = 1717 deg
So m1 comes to 16.51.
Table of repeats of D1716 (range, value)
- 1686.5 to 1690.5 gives 17.4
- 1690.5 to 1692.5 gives 18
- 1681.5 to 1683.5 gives 16.1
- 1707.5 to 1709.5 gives 17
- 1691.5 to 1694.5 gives 17.4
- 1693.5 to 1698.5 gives 17.1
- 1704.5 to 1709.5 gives 17.1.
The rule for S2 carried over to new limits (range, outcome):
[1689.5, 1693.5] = 17.61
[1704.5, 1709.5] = 16.82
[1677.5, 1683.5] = 16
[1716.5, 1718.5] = 16.51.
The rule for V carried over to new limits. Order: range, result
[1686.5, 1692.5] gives 18.44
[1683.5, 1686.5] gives 17.73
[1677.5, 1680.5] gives 16.88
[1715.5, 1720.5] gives 16.99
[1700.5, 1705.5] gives 17.47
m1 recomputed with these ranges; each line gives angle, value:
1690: 17.99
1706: 17.45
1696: 16.81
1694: 16.9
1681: 16.8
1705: 16.82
